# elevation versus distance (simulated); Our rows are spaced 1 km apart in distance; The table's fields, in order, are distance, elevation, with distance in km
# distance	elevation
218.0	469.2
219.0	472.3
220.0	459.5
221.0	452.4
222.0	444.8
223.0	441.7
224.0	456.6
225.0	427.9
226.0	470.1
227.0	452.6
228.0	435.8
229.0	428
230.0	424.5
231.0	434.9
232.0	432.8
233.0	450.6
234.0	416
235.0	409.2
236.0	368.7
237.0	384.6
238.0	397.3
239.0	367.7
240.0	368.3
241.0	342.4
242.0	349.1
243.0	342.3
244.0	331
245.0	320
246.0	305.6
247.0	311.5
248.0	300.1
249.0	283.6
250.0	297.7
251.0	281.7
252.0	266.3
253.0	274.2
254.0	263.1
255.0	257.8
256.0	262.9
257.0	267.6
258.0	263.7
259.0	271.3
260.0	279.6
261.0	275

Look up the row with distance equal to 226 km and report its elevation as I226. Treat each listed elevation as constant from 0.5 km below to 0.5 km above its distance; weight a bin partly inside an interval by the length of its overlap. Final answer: 470.1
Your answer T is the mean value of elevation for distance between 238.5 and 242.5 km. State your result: 357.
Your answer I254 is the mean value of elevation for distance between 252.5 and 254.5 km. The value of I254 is 269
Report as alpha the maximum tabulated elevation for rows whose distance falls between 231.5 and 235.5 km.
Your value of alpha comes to 450.6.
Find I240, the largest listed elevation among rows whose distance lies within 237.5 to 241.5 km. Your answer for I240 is 397.3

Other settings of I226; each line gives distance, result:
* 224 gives 456.6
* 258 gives 263.7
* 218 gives 469.2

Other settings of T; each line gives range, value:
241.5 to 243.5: 346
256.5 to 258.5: 266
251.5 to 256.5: 265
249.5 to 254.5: 277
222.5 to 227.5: 450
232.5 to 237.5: 406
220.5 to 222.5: 449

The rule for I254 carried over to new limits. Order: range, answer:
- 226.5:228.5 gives 444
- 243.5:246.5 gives 319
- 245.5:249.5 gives 300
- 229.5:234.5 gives 432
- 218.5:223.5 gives 454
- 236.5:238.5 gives 391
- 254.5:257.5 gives 263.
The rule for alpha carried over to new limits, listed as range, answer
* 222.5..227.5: 470.1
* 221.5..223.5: 444.8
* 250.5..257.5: 281.7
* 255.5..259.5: 271.3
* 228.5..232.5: 434.9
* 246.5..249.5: 311.5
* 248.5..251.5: 297.7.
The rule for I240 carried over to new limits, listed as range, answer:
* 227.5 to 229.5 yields 435.8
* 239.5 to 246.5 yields 368.3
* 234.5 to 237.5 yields 409.2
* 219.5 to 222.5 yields 459.5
